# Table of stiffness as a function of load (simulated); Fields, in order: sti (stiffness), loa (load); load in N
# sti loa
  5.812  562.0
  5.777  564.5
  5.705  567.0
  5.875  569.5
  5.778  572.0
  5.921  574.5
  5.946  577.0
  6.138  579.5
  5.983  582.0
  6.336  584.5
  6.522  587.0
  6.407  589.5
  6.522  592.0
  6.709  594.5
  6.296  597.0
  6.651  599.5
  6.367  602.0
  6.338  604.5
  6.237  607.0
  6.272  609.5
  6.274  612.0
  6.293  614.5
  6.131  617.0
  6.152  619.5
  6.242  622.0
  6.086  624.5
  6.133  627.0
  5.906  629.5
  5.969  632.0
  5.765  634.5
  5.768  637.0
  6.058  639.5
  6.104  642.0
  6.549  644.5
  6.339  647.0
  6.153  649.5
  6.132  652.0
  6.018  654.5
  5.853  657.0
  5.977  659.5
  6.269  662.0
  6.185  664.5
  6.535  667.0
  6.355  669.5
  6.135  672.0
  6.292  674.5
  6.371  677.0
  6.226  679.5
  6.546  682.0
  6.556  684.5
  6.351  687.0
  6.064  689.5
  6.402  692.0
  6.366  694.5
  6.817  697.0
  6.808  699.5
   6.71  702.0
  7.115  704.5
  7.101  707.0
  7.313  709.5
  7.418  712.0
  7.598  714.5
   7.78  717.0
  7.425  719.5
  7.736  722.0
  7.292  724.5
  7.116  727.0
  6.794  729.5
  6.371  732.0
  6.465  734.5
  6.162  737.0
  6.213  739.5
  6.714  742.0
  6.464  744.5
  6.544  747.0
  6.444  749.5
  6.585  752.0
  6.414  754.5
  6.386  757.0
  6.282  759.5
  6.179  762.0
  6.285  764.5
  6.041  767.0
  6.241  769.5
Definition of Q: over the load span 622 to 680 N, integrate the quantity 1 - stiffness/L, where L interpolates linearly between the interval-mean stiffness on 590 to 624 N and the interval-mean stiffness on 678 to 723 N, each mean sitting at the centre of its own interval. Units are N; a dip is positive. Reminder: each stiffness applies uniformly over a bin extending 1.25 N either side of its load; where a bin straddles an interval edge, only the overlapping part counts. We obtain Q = 4.1 N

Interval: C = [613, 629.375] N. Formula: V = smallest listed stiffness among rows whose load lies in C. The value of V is 6.086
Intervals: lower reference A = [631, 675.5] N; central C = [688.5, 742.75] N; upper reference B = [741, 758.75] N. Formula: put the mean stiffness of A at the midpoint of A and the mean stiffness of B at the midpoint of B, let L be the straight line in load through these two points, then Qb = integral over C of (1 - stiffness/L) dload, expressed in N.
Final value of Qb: -4.6 N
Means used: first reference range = 6.14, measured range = 6.9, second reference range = 6.5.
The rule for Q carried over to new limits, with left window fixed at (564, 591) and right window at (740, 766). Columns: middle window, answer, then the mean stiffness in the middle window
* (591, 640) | -0.7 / 6.21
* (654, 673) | 0.2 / 6.17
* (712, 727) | -2.8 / 7.52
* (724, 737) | -0.7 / 6.72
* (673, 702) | -0.8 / 6.45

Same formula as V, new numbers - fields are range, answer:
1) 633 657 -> 5.765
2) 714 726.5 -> 7.292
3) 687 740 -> 6.064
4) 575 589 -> 5.946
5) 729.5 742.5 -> 6.162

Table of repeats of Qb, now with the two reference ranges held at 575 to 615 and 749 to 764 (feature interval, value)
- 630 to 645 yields 0.79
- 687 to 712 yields -1.58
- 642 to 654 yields 0.16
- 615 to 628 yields 0.36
